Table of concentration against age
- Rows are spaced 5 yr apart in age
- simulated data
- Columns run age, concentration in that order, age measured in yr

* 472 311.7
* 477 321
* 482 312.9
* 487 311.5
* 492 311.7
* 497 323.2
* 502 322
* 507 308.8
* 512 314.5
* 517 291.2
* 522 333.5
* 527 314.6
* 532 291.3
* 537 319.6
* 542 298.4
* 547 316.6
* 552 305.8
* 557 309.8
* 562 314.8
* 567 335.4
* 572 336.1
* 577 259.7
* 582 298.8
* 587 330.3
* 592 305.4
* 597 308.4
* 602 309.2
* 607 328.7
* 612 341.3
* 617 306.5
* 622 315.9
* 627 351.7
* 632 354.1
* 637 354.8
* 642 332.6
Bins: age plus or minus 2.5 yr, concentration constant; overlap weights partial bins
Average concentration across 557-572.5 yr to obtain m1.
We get 325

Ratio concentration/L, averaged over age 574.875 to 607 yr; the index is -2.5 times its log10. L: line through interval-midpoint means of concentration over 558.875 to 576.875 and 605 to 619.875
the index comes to 0.06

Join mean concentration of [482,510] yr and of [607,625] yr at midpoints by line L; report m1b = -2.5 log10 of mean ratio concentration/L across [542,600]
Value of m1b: 0.033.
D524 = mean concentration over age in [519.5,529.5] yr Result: 324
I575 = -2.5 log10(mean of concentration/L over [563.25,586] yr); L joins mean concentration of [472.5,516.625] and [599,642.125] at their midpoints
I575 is 0.06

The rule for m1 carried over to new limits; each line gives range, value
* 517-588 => 311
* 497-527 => 315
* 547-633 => 318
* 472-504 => 317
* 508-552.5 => 310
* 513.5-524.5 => 313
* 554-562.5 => 311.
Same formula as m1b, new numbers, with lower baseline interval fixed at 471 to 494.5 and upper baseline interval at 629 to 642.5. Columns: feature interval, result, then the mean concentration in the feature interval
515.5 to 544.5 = 0.06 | 309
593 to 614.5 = 0.07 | 321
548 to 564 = 0.07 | 311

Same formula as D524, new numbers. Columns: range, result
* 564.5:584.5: 308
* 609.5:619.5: 324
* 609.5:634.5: 334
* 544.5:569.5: 316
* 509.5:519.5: 303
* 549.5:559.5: 308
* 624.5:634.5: 353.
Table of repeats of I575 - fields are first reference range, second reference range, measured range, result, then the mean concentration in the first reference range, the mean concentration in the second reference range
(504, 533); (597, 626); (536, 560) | 0.01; 310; 321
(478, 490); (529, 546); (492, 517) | -0.01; 313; 305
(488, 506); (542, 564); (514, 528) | 0.00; 317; 310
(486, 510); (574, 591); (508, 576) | -0.02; 316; 298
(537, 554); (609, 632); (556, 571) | -0.03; 309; 332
